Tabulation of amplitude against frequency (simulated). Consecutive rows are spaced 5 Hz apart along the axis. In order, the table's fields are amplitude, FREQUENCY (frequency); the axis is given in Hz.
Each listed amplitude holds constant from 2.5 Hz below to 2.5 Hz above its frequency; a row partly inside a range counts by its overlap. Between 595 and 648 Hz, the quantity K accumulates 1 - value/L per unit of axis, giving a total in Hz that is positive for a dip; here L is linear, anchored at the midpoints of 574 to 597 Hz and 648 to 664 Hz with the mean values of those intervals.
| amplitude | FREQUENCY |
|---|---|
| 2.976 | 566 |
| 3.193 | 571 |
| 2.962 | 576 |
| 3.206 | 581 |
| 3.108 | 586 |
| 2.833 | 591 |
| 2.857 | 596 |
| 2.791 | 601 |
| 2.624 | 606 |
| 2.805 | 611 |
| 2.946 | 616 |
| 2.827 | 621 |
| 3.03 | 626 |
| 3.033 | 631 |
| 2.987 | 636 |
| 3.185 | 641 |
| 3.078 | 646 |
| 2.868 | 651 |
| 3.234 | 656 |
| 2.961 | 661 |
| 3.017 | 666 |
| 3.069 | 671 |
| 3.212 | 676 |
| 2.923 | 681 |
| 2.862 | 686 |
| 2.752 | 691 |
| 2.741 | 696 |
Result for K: 1.6 Hz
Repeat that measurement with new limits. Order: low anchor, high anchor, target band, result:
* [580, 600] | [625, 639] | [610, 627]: 0.60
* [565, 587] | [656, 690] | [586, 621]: 2.74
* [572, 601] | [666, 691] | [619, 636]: 0.10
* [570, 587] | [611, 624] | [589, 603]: 0.83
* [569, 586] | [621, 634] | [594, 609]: 1.48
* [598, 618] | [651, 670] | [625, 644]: -0.94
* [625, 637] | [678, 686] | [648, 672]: -0.53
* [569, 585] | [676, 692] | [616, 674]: -0.75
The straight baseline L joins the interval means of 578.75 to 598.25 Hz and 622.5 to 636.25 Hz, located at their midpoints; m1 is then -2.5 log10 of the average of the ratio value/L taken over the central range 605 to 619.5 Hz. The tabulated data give 0.07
